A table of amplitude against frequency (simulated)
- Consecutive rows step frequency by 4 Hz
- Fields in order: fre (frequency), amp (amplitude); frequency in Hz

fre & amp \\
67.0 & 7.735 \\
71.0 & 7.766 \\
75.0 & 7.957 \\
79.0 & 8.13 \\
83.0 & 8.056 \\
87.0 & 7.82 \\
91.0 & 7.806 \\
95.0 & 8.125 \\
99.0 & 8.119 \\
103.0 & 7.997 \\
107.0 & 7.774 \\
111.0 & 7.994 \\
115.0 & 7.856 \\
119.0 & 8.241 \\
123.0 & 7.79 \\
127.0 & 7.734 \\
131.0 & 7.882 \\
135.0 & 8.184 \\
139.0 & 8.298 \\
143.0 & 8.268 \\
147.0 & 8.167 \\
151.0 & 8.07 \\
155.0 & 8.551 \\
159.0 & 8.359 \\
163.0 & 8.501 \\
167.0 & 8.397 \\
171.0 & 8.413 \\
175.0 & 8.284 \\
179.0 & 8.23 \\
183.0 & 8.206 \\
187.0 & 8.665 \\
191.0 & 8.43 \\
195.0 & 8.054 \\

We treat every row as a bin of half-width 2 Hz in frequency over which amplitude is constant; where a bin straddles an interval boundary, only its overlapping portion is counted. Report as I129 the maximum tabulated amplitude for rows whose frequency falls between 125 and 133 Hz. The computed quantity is 7.882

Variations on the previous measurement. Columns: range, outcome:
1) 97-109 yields 8.119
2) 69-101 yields 8.13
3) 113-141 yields 8.298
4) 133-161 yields 8.551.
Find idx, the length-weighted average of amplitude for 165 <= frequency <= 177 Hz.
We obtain 8.36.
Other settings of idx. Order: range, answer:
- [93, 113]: 8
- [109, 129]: 7.92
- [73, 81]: 8.04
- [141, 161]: 8.28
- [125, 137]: 7.93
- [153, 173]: 8.44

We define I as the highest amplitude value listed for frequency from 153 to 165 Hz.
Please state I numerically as 8.551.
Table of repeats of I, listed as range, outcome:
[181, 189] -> 8.665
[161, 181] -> 8.501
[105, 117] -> 7.994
